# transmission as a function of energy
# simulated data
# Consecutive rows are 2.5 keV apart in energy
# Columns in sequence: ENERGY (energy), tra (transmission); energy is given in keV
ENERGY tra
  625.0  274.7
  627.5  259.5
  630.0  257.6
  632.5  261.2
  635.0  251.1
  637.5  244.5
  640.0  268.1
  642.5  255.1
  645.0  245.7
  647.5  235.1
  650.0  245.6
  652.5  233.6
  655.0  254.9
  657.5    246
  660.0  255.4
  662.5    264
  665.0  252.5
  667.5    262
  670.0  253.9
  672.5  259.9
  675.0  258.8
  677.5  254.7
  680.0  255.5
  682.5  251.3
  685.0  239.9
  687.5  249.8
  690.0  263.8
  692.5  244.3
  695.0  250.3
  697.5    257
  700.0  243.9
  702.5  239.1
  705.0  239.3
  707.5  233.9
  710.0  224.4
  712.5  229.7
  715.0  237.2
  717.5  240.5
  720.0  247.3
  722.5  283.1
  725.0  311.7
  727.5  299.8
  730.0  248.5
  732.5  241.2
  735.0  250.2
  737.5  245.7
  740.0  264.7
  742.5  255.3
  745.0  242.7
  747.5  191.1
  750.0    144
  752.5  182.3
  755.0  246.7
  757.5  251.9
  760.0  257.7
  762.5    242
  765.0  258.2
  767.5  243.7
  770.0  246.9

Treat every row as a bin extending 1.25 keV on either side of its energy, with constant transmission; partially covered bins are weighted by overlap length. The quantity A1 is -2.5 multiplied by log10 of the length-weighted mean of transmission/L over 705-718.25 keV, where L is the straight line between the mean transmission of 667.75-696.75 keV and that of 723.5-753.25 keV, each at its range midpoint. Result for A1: 0.06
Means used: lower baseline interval 253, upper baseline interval 241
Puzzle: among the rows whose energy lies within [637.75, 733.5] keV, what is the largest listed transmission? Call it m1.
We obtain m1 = 311.7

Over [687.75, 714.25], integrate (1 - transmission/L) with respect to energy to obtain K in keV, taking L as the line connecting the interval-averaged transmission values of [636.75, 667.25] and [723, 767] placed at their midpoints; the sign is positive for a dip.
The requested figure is 0.5 keV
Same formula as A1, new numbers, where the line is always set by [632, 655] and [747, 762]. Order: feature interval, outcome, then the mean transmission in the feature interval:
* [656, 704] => -0.07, 253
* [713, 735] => -0.17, 262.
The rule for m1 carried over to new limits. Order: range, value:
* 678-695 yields 263.8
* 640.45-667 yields 264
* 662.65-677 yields 262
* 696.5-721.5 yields 257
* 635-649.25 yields 268.1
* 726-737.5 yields 299.8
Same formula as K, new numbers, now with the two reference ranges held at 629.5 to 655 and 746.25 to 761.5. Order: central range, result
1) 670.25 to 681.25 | -0.8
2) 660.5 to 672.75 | -0.8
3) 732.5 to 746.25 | -2.1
